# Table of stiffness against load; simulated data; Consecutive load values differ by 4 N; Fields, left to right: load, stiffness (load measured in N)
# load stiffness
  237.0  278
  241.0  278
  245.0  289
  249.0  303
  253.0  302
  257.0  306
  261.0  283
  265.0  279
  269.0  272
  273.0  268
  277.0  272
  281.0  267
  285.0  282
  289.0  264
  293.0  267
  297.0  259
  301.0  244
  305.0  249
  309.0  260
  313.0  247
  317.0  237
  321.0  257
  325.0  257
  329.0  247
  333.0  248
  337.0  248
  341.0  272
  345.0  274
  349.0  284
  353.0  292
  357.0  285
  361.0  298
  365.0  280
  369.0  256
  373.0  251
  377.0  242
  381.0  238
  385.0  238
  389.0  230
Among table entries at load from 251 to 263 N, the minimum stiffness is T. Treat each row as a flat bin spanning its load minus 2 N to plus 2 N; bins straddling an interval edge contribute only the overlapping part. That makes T 283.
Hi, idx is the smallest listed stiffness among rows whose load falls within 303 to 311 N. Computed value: 249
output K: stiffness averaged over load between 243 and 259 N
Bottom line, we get 300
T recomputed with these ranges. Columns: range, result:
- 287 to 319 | 237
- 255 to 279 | 268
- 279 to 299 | 259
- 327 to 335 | 247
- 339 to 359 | 272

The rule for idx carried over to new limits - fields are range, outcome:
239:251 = 278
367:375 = 251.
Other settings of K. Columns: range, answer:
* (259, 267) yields 281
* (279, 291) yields 271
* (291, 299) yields 263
